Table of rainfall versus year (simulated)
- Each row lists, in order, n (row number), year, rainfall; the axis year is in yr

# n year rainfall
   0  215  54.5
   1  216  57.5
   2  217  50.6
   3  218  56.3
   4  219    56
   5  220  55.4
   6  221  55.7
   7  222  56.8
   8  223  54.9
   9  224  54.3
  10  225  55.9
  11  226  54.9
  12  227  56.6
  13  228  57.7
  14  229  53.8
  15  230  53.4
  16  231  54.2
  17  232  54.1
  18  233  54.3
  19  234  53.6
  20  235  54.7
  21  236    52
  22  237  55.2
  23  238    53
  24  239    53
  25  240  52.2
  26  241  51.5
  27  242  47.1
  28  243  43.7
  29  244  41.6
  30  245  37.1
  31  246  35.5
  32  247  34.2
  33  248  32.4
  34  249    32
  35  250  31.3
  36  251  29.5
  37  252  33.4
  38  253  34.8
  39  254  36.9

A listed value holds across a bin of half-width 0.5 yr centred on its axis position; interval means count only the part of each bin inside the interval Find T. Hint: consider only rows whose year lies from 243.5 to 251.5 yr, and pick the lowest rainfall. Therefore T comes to 29.5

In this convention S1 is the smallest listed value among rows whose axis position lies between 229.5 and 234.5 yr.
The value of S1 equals 53.4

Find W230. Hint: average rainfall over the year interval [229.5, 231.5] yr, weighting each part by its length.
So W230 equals 53.8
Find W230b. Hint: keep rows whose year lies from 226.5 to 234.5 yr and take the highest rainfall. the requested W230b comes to 57.7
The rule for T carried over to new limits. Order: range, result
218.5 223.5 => 54.9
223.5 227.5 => 54.3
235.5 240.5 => 52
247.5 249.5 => 32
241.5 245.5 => 37.1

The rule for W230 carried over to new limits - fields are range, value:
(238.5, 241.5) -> 52.2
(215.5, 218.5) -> 54.8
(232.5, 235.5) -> 54.2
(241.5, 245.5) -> 42.4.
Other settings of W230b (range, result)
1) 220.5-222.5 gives 56.8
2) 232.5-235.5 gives 54.7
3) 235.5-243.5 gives 55.2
